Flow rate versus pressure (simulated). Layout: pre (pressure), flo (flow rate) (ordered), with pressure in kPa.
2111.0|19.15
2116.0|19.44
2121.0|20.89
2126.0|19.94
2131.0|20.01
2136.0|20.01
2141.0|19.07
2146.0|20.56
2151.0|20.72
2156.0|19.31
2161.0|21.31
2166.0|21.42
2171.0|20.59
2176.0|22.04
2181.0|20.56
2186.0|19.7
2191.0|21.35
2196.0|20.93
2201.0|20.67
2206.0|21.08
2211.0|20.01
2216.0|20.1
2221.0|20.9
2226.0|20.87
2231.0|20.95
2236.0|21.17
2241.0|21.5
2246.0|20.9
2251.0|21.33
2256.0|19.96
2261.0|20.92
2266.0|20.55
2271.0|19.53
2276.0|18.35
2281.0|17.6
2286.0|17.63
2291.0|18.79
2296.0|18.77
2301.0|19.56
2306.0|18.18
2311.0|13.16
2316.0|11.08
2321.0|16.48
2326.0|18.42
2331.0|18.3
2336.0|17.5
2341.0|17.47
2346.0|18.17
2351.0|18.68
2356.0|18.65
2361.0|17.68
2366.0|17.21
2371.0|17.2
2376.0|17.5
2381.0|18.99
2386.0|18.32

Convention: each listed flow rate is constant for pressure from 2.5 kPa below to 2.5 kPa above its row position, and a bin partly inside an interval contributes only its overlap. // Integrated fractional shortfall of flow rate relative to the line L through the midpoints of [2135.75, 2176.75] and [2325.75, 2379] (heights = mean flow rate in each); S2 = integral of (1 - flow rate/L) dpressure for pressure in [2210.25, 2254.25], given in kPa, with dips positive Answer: -3.1 kPa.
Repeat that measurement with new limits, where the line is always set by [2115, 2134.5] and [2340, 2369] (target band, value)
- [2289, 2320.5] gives 3.26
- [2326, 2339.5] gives 0.17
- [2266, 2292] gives 0.17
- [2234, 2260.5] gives -2.77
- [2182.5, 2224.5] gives -2.63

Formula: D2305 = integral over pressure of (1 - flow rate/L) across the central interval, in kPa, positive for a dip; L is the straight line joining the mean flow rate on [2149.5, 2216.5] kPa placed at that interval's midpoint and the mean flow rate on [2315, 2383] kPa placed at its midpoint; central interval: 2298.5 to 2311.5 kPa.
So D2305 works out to 0.57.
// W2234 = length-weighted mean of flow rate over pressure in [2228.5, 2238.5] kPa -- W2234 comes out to 21.1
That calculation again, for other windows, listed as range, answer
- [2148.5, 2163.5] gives 20.4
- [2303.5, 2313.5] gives 15.7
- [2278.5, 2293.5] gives 18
